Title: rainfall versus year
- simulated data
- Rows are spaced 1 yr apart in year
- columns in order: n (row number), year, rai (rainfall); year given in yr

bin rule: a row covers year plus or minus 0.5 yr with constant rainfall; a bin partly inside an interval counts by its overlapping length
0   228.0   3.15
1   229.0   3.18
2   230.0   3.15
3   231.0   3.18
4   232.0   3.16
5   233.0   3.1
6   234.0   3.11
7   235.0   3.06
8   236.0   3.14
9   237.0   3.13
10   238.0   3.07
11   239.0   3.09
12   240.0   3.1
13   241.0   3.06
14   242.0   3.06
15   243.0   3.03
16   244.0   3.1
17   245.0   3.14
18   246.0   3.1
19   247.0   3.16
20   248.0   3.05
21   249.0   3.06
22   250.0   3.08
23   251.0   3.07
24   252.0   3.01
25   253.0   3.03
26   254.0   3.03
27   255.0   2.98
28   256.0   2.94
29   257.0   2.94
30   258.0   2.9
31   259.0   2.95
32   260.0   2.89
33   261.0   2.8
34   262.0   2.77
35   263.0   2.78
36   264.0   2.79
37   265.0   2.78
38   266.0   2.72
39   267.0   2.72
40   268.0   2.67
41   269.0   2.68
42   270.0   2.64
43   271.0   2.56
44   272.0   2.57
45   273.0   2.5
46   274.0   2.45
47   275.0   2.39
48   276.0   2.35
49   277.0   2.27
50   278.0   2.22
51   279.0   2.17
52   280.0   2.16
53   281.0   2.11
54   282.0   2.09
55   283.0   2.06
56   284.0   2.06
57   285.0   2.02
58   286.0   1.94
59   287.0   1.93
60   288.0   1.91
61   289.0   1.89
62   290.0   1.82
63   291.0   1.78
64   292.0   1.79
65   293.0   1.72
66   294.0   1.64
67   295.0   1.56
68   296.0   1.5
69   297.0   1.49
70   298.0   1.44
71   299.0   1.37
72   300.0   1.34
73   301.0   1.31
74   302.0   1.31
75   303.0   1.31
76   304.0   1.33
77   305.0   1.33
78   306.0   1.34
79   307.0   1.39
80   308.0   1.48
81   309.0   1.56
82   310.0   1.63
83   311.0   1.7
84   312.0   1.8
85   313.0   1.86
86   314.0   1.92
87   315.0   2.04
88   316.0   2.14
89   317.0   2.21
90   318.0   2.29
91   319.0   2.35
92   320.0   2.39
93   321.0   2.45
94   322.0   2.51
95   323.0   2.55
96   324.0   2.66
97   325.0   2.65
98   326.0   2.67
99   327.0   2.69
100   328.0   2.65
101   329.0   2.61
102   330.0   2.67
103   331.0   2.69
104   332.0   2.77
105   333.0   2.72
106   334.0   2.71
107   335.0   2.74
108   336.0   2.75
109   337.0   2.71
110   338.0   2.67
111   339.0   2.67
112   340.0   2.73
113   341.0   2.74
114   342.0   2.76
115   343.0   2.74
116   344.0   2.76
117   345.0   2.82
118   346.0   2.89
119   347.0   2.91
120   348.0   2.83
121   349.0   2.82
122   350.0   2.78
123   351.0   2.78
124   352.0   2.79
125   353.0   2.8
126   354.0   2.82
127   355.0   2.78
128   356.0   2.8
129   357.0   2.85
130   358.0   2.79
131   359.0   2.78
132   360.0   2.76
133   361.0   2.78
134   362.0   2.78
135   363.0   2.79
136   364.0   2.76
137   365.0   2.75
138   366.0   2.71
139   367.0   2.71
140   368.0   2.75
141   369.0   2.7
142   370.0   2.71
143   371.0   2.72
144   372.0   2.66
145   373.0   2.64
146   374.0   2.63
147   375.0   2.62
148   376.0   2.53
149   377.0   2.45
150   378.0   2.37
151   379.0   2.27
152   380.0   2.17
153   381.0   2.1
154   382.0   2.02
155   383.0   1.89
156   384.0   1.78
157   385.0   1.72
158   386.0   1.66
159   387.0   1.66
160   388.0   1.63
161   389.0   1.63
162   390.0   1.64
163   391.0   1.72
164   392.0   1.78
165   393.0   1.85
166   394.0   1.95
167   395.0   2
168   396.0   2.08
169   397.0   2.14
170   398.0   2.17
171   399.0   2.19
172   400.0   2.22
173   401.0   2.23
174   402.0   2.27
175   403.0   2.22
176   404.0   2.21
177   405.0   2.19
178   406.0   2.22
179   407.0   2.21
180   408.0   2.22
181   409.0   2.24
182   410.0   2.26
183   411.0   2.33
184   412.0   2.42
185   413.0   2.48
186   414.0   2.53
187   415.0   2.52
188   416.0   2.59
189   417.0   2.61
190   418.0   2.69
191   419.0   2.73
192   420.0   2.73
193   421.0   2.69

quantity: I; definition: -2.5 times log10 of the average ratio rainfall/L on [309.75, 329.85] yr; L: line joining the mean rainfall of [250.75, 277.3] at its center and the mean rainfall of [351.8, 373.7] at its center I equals 0.193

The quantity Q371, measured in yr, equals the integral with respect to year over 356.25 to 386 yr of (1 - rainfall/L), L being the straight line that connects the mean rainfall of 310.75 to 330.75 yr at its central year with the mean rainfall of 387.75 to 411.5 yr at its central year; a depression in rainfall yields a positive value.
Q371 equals -4.6 yr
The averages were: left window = 2.35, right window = 2.07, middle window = 2.51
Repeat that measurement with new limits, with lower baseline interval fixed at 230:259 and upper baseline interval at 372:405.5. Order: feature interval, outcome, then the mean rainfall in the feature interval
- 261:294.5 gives 6.7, 2.28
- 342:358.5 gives -3.2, 2.81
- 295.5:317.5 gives 8.8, 1.58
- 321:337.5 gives -1.2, 2.67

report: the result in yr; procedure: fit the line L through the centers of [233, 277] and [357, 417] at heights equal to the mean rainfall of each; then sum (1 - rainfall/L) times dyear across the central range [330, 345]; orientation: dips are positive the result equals -1.2 yr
